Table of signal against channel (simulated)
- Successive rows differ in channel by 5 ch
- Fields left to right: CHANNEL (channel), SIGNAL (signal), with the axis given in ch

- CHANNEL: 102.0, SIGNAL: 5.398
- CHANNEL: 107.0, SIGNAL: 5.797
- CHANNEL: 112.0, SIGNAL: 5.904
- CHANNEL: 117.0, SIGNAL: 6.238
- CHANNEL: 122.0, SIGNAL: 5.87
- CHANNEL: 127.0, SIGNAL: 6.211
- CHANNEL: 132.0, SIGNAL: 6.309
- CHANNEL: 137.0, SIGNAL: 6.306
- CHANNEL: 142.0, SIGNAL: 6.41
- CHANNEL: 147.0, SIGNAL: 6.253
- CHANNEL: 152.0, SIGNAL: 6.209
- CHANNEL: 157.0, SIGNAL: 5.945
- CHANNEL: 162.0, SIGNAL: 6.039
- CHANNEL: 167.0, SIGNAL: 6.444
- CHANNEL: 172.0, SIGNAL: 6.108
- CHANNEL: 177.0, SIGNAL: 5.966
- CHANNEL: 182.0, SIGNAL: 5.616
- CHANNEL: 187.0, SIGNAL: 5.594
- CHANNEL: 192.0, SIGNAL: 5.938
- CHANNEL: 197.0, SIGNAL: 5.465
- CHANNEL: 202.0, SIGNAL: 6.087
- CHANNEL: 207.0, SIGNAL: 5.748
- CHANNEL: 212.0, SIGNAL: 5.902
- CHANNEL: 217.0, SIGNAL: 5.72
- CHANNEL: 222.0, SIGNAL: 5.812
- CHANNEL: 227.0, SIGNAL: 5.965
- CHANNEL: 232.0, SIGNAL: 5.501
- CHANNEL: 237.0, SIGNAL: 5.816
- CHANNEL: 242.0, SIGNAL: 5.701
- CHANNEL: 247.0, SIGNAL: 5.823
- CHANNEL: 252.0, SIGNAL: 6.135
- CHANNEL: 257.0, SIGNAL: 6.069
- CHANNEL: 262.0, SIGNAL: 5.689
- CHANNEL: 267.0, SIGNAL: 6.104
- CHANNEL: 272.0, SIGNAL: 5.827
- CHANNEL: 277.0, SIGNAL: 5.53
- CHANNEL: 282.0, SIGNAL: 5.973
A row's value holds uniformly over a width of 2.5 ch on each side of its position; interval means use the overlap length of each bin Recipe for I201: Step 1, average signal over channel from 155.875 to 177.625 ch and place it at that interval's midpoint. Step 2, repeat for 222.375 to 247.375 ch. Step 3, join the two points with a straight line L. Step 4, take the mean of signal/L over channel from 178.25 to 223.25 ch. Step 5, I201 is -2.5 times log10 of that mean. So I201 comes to 0.03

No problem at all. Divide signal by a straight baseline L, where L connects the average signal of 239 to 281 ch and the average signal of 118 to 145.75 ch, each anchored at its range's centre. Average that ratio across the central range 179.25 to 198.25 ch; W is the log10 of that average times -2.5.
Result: 0.07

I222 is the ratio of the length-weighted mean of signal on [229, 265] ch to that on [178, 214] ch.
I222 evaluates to 1.01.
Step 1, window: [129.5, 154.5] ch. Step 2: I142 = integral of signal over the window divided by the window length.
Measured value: 6.3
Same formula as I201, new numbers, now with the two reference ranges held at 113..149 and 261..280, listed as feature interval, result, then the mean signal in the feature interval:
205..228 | 0.03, 5.82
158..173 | -0.01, 6.18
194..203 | 0.05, 5.73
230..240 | 0.04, 5.67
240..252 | 0.01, 5.84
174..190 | 0.06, 5.74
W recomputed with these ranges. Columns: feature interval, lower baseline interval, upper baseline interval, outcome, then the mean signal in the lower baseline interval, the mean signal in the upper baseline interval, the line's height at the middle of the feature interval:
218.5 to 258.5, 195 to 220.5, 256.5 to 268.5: 0.00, 5.79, 5.92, 5.87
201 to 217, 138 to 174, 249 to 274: 0.04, 6.21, 5.96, 6.09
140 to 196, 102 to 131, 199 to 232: -0.02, 5.97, 5.84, 5.9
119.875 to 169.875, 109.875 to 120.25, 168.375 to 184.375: -0.04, 6.06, 5.94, 6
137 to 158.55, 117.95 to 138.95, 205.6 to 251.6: -0.02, 6.18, 5.79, 6.1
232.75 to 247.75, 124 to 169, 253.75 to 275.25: 0.04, 6.23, 5.92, 5.98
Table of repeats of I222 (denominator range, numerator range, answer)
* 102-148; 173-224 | 0.95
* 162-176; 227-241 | 0.92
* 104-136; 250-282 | 0.97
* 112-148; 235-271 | 0.95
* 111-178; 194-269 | 0.95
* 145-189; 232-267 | 0.97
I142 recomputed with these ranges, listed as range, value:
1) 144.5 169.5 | 6.18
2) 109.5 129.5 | 6.06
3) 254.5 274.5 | 5.92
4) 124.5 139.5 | 6.28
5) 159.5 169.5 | 6.24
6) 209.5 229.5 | 5.85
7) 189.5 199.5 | 5.7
